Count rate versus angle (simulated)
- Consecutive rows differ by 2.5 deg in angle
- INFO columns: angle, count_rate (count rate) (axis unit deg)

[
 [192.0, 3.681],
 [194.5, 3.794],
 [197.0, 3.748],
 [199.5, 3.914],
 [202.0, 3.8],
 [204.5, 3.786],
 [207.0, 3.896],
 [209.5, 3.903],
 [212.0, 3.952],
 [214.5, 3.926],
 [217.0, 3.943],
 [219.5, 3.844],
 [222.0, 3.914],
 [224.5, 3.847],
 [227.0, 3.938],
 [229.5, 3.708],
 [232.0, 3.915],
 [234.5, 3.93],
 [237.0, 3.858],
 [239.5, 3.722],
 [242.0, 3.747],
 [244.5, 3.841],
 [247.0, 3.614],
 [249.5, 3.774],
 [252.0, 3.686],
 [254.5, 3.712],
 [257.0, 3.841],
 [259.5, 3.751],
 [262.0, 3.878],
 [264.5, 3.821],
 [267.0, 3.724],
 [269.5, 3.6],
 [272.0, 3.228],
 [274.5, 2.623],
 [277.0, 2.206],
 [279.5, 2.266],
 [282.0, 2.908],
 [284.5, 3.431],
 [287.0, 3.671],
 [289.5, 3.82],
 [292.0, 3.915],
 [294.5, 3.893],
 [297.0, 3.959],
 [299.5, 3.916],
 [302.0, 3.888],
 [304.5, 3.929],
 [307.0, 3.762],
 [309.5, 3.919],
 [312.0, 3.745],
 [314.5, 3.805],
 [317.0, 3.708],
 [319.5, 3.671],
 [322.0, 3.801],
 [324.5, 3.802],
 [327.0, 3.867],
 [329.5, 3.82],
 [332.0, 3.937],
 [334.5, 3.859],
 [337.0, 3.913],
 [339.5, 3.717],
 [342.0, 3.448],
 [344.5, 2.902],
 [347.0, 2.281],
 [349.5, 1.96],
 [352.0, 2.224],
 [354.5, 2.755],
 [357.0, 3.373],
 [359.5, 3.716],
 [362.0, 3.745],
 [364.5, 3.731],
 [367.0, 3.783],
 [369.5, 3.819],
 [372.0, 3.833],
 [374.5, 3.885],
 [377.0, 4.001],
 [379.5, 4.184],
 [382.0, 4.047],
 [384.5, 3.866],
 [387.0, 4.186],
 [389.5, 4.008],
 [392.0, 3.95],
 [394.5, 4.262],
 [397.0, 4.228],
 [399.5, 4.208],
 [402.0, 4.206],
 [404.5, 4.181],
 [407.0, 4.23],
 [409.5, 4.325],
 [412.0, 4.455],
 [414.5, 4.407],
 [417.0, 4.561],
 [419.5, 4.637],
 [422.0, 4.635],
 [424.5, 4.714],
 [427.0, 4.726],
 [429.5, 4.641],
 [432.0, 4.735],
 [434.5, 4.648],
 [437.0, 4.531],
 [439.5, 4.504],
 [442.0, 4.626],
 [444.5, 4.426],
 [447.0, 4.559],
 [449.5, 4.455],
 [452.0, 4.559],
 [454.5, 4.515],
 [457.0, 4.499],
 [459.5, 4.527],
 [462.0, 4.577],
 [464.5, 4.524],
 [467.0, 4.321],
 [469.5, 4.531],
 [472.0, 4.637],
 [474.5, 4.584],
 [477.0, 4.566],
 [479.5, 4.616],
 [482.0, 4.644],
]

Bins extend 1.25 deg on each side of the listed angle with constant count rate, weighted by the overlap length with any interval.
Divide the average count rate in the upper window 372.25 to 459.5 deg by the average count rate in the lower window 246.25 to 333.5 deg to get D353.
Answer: 1.2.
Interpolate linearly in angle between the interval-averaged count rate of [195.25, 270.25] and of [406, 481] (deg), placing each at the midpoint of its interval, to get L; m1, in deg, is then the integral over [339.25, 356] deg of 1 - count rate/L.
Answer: 6.0 deg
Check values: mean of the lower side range 3.82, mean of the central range 2.71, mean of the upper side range 4.54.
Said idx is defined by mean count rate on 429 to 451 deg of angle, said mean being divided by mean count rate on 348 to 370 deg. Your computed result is 1.43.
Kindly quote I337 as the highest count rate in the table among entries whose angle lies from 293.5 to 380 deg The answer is 4.184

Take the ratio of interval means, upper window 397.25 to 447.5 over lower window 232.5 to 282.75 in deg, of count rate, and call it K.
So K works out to 1.3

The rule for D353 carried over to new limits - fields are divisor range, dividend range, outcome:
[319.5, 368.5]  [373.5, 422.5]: 1.24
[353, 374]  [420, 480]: 1.27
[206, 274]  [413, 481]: 1.21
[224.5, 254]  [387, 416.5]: 1.12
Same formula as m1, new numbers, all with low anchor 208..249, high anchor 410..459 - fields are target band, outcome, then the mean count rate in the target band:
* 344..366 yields 6.7 deg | 2.98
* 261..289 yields 5.5 deg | 3.22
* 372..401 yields 2.2 deg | 4.07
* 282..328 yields 3.7 deg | 3.78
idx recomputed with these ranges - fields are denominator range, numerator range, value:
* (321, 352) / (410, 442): 1.36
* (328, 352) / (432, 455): 1.39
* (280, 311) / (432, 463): 1.22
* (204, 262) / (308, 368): 0.91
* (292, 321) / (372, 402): 1.06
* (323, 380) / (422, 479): 1.31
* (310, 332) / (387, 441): 1.16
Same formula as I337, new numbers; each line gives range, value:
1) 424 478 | 4.735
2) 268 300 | 3.959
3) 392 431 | 4.726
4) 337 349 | 3.913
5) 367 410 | 4.325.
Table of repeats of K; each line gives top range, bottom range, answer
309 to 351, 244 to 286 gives 1.04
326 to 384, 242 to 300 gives 1.00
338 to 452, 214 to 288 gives 1.12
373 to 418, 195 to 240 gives 1.08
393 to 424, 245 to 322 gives 1.21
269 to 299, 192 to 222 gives 0.86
